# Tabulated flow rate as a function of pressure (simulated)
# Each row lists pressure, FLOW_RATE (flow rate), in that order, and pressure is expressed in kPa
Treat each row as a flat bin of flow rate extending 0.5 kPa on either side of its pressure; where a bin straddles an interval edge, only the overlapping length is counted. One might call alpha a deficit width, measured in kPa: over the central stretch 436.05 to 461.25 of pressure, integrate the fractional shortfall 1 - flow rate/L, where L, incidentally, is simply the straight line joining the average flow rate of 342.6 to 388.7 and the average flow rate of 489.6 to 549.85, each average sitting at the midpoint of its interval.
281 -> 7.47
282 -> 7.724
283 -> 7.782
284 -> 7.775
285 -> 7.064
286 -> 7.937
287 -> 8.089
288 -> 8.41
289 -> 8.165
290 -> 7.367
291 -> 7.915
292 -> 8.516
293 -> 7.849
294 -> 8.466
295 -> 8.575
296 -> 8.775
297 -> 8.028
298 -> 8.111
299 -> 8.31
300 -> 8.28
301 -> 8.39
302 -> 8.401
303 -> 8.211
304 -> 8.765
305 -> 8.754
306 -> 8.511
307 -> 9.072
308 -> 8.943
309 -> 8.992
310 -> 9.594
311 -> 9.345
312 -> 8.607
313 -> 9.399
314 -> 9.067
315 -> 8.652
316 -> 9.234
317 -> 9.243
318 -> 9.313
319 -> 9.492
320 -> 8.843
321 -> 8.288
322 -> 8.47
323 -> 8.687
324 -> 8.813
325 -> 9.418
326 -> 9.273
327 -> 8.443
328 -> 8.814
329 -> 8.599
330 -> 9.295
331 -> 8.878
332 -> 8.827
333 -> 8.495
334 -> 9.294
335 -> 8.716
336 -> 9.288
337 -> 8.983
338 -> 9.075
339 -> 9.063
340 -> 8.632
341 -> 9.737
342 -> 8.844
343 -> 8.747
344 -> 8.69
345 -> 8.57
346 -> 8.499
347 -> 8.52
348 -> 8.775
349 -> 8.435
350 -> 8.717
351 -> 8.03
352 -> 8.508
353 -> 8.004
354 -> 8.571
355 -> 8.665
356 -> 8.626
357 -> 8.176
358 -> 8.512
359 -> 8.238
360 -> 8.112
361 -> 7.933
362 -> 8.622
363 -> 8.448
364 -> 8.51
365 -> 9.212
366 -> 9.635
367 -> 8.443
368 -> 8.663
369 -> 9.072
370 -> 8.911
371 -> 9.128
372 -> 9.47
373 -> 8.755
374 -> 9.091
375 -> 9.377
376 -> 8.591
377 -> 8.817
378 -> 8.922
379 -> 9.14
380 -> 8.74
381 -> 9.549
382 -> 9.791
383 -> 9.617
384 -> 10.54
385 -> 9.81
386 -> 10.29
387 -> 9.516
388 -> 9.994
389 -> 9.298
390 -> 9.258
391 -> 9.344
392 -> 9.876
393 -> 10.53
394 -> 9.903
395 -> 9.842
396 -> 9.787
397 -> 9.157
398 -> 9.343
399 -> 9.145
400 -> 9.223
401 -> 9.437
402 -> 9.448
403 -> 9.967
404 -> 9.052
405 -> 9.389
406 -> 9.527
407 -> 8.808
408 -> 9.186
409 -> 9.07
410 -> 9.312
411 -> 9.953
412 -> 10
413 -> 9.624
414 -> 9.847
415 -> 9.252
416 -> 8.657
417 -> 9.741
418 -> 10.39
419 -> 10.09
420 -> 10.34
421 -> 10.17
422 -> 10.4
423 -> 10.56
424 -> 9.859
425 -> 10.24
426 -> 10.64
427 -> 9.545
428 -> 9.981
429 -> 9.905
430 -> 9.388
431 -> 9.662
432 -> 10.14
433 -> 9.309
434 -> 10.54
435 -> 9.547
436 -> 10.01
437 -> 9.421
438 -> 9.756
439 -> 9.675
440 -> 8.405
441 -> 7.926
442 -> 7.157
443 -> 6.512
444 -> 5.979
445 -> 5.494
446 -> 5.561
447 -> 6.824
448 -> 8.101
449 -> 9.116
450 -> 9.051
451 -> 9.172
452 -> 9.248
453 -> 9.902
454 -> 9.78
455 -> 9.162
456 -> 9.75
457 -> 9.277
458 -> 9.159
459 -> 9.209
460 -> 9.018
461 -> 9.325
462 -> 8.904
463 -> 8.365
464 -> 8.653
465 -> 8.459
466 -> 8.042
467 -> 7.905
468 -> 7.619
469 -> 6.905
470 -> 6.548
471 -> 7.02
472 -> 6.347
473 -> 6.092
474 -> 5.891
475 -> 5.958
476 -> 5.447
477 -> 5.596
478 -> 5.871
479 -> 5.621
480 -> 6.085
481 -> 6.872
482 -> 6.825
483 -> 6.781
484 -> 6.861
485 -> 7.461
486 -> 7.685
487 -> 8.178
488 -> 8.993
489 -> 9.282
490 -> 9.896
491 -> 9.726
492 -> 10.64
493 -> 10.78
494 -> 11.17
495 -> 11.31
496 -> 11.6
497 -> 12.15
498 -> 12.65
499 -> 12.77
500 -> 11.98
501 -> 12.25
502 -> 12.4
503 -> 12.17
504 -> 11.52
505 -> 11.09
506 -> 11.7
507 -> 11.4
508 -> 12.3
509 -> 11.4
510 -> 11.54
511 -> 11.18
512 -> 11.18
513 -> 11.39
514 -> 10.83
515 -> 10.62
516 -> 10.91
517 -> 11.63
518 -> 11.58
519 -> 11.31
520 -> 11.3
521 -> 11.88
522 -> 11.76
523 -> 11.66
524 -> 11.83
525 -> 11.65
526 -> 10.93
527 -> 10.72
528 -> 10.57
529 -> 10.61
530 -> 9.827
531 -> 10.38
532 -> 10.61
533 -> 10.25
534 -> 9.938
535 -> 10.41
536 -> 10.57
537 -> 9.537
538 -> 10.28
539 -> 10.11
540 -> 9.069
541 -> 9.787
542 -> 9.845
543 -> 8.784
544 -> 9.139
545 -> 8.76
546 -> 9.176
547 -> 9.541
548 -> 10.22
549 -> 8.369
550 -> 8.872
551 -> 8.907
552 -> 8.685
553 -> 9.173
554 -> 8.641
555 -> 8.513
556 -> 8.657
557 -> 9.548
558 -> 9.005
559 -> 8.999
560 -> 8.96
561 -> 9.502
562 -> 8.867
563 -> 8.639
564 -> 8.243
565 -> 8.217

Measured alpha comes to 3.7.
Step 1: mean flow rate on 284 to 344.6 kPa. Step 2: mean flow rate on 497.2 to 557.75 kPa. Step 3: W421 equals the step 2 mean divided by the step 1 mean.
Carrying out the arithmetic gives 1.2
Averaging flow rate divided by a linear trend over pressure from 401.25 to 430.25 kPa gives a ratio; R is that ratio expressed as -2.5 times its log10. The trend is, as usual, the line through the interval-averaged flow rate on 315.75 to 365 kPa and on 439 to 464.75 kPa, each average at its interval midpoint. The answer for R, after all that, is -0.15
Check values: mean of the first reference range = 8.74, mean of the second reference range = 8.39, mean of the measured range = 9.74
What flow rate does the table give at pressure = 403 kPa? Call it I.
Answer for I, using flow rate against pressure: 9.967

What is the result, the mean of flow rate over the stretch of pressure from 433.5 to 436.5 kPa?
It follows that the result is 10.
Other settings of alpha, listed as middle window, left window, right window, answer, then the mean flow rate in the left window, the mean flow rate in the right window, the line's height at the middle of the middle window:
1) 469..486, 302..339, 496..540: 6.9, 8.93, 11.2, 10.7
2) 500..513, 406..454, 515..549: -2.0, 9.19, 10.4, 10.1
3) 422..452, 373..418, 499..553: 2.8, 9.47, 10.7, 9.85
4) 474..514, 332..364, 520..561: -0.5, 8.63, 9.87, 9.57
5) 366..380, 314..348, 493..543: 0.6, 8.9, 11.1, 9.4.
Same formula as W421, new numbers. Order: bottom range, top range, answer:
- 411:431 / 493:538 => 1.14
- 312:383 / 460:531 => 1.09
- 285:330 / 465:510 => 1.05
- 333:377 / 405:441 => 1.11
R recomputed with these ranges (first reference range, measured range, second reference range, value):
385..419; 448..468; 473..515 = 0.07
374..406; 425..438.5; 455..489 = -0.16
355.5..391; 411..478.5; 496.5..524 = 0.19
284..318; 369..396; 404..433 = -0.01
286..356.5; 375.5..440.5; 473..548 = -0.04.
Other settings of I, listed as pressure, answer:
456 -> 9.75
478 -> 5.871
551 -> 8.907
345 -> 8.57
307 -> 9.072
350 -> 8.717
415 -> 9.252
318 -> 9.313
